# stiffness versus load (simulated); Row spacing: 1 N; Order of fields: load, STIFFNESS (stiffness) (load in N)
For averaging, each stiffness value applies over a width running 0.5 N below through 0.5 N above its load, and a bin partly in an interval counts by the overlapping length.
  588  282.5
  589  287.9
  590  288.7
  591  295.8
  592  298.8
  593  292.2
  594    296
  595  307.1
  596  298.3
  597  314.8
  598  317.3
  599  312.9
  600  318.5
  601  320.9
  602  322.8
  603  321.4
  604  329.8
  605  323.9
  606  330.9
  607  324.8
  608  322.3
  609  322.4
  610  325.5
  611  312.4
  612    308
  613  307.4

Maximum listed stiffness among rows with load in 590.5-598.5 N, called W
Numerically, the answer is 317.3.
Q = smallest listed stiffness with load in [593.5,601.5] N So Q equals 296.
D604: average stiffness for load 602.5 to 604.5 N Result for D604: 326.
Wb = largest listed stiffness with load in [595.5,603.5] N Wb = 322.8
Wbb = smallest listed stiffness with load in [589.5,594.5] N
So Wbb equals 288.7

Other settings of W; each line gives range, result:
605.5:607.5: 330.9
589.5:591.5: 295.8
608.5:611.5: 325.5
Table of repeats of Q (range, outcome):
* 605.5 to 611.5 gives 312.4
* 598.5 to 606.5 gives 312.9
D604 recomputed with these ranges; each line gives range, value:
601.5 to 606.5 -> 326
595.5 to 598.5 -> 310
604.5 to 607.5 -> 327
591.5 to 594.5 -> 296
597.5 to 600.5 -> 316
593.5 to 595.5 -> 302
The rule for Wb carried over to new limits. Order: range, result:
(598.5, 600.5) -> 318.5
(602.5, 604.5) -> 329.8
